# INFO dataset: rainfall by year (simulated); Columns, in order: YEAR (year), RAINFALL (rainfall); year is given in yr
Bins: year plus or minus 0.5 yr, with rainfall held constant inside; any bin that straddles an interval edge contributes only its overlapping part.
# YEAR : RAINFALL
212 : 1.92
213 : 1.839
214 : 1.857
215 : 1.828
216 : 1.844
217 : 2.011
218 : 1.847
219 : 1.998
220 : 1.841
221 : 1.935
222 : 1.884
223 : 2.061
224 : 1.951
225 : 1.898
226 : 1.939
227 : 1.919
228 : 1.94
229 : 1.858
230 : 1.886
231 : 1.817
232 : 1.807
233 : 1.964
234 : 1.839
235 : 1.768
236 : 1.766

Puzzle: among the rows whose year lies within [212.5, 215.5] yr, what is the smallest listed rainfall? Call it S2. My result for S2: 1.828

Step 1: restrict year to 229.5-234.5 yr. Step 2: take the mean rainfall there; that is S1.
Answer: 1.86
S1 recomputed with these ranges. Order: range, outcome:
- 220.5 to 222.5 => 1.91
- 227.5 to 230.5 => 1.89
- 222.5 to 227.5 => 1.95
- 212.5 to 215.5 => 1.84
